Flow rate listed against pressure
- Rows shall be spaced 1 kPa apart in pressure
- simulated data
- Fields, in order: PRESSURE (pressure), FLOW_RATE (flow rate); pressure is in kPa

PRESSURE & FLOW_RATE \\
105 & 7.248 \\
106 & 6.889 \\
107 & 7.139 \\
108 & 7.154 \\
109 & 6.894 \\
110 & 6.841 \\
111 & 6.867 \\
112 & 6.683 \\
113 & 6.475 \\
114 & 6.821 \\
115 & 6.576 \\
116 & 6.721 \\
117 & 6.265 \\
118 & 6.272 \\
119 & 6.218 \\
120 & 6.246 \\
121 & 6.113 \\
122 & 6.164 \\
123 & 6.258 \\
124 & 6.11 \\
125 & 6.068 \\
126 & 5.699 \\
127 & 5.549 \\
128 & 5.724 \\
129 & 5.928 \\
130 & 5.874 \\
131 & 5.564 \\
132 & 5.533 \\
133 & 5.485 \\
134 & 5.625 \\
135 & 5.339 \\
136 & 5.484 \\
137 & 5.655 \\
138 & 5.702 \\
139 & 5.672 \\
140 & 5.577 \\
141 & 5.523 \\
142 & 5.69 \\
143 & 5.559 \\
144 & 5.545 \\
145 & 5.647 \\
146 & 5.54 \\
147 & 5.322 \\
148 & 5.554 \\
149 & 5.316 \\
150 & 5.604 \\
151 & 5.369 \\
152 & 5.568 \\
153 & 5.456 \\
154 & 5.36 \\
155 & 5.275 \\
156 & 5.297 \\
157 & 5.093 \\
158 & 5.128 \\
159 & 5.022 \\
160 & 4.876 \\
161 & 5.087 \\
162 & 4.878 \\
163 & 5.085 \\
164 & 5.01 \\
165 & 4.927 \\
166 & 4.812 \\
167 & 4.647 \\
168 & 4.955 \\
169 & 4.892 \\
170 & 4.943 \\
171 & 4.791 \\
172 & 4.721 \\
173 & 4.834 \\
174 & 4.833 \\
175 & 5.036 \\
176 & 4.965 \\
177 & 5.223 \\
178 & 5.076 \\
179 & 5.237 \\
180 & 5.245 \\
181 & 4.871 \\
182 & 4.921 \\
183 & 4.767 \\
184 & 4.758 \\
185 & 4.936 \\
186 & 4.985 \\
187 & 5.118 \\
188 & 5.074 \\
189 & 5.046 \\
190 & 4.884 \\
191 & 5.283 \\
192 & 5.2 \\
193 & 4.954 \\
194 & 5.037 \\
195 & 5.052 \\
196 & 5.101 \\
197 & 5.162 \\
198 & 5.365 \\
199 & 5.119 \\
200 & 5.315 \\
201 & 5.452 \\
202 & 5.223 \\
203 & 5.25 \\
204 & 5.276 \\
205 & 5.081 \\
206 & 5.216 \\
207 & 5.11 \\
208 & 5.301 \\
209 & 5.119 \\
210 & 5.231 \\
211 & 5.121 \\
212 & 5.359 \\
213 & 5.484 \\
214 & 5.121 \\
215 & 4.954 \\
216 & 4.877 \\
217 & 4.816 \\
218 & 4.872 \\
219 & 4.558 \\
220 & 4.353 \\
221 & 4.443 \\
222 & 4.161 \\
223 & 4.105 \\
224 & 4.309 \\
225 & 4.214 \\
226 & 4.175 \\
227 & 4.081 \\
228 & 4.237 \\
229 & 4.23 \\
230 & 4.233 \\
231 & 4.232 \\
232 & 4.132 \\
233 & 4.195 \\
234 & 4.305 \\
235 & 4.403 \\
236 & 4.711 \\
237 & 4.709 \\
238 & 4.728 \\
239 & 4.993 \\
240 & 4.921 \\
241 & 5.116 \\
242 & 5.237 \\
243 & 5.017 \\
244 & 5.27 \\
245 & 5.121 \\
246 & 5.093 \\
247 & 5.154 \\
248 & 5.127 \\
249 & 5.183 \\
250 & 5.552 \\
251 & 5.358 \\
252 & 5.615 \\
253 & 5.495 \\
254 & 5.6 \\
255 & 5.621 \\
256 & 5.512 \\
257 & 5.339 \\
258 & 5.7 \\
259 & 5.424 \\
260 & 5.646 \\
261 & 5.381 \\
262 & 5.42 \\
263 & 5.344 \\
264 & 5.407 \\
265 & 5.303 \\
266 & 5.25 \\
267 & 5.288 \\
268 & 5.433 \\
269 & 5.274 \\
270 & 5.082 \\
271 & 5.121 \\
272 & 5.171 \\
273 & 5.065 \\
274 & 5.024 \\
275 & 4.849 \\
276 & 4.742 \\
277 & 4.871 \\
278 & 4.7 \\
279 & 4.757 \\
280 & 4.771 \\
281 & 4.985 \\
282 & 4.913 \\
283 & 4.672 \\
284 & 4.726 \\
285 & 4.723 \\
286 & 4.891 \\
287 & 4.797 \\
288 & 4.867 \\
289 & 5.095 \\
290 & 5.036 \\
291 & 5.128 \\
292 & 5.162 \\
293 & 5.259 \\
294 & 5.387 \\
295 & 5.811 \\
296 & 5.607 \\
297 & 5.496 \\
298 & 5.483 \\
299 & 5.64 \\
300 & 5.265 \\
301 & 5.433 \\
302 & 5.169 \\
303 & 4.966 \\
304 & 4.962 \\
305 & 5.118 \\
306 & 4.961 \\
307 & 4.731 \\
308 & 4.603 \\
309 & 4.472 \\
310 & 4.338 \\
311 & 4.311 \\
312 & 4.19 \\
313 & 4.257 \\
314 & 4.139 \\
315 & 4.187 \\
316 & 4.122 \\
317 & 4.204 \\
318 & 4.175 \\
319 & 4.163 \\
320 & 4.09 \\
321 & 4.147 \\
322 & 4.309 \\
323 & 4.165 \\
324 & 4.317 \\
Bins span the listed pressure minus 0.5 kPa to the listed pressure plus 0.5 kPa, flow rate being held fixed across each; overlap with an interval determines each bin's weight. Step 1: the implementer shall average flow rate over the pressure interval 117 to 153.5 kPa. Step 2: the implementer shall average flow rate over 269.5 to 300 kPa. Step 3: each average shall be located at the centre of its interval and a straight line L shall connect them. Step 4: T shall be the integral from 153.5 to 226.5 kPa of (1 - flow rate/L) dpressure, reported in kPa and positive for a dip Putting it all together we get 6.7 kPa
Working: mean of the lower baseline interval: 5.72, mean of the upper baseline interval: 5.06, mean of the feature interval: 4.98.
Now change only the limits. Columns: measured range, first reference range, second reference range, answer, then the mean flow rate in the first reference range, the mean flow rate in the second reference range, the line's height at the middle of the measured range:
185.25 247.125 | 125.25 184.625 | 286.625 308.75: 4.25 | 5.27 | 5.17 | 5.23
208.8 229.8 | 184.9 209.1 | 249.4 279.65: 2.21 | 5.15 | 5.28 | 5.19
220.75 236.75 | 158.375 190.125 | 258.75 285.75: 2.42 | 4.95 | 5.08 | 5.02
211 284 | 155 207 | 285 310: 2.03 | 5.04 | 5.11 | 5.08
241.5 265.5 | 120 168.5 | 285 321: -1.63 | 5.47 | 4.83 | 5.03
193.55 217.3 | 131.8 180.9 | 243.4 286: 0.19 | 5.24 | 5.19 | 5.22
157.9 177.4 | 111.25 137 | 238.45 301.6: 2.89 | 6.03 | 5.2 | 5.78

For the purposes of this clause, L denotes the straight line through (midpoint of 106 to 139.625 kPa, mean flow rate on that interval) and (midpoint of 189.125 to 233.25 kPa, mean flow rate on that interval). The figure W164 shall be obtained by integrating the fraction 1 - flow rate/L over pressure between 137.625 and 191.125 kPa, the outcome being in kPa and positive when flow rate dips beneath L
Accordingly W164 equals 3.7 kPa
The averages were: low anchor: 6.15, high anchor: 4.85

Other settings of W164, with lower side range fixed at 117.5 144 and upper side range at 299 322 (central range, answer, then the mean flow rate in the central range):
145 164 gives 1.20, 5.27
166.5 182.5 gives 1.58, 4.95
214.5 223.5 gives 1.07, 4.57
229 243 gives 1.27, 4.61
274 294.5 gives -0.77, 4.92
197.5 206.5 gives 0.08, 5.26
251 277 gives -2.31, 5.32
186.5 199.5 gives 0.62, 5.11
